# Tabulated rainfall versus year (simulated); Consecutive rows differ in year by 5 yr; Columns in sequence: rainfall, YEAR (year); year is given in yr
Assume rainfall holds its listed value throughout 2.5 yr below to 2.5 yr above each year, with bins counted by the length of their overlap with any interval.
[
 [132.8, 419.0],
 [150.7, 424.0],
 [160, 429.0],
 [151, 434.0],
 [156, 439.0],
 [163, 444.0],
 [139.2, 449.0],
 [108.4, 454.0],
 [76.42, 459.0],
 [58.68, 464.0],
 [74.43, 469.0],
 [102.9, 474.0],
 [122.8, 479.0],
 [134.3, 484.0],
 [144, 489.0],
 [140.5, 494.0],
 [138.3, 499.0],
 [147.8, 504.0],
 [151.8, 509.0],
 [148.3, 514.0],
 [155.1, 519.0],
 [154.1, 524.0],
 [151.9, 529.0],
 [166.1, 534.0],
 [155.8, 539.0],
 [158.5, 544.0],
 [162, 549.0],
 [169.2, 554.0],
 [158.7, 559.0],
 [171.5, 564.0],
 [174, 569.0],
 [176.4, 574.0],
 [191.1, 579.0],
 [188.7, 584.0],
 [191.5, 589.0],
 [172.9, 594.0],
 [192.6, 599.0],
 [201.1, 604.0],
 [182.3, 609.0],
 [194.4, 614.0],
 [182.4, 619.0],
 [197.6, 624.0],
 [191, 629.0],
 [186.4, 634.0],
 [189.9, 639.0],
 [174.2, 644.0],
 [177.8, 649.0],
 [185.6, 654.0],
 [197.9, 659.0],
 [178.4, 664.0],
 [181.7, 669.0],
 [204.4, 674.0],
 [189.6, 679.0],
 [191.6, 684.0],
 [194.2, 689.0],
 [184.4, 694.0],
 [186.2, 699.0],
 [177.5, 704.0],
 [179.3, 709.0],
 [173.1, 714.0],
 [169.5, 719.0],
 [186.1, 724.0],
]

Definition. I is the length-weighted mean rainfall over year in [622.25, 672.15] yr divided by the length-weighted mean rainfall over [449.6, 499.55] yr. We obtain 1.69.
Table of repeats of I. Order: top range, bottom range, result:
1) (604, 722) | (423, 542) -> 1.37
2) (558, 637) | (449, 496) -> 1.71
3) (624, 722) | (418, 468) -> 1.45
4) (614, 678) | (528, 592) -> 1.10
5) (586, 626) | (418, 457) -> 1.31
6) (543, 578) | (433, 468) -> 1.42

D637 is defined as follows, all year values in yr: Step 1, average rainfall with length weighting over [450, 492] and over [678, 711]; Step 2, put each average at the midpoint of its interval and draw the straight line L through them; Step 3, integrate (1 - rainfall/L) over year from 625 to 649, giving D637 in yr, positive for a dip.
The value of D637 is -3.0 yr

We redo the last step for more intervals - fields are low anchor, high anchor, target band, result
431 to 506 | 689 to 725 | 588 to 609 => -4.6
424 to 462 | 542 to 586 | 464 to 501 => 7.6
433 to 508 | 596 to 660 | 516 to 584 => -4.0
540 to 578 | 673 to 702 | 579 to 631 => -4.0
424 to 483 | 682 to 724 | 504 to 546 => -4.9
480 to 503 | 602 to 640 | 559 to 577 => -0.3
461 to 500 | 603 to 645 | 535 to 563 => -2.3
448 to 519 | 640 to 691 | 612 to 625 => -1.5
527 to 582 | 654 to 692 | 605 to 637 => -1.6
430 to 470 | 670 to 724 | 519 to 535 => -1.9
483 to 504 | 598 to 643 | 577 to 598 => -1.1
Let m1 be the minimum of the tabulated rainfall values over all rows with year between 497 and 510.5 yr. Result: 138.3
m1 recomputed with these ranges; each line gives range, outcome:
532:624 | 155.8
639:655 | 174.2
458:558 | 58.68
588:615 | 172.9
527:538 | 151.9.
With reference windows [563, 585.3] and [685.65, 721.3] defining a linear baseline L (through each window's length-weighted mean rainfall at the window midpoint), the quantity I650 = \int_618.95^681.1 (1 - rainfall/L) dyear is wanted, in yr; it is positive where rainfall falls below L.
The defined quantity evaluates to -2.4 yr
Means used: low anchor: 180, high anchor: 181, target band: 188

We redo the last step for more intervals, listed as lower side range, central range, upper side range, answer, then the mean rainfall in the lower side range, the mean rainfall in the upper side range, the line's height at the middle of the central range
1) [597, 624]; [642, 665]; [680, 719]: 0.5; 191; 183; 187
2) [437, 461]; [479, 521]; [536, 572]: 0.8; 129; 164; 146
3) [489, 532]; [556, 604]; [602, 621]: -1.0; 148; 190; 177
